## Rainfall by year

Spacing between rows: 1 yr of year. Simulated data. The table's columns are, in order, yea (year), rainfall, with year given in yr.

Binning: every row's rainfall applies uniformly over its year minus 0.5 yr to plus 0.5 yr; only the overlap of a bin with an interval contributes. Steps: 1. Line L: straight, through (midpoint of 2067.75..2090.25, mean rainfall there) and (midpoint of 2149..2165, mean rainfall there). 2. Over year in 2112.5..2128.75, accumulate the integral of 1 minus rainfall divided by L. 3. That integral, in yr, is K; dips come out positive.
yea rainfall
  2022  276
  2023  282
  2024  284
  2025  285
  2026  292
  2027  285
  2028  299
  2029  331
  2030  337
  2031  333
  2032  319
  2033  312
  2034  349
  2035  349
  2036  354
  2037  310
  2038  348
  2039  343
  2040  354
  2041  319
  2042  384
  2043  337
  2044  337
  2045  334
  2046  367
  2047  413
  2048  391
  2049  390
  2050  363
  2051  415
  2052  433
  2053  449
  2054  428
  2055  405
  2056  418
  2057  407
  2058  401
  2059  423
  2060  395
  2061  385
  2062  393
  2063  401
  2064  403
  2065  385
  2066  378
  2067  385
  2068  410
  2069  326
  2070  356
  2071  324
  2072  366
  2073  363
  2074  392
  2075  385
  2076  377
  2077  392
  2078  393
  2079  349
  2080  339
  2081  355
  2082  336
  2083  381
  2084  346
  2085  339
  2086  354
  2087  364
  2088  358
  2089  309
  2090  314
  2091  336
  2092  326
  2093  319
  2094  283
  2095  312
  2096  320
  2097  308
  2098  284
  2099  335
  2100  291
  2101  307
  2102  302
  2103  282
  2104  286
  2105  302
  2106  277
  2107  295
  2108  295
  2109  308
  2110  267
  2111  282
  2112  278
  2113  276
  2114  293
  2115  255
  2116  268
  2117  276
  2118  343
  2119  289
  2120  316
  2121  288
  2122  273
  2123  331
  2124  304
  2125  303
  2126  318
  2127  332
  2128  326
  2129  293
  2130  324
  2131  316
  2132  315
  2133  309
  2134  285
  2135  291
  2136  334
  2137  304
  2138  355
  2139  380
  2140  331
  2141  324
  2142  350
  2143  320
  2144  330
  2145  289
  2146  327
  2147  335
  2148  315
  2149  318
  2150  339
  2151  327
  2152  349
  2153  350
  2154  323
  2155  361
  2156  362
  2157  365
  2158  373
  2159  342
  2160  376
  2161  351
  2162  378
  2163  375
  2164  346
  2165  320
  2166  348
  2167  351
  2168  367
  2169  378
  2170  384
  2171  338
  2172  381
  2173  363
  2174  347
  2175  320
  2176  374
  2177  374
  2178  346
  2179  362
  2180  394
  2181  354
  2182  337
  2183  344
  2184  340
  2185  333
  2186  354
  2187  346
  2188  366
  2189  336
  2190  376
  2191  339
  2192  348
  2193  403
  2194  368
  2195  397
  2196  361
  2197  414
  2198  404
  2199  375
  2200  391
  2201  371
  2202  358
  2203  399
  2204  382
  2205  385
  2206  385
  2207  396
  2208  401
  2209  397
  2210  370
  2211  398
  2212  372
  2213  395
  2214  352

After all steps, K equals 2.5 yr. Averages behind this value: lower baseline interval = 358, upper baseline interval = 352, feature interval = 299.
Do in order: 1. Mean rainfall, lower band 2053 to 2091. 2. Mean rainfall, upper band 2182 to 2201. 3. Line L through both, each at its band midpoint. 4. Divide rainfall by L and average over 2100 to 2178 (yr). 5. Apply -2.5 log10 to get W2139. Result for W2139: 0.14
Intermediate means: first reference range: 374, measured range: 324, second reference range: 366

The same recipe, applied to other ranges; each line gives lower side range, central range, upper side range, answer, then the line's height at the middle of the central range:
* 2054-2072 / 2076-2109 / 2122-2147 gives 0.11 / 360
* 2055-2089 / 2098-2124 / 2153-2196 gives 0.25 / 368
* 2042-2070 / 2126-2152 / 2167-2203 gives 0.16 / 374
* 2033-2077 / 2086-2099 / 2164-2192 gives 0.15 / 370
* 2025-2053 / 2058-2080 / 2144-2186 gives -0.09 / 349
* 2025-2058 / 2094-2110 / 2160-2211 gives 0.21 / 362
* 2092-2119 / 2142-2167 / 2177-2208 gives -0.02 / 337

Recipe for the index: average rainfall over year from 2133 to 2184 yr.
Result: 345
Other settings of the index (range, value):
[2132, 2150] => 324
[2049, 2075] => 392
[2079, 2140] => 312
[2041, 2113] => 352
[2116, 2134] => 307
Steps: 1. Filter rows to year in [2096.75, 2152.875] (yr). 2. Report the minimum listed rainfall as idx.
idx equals 255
